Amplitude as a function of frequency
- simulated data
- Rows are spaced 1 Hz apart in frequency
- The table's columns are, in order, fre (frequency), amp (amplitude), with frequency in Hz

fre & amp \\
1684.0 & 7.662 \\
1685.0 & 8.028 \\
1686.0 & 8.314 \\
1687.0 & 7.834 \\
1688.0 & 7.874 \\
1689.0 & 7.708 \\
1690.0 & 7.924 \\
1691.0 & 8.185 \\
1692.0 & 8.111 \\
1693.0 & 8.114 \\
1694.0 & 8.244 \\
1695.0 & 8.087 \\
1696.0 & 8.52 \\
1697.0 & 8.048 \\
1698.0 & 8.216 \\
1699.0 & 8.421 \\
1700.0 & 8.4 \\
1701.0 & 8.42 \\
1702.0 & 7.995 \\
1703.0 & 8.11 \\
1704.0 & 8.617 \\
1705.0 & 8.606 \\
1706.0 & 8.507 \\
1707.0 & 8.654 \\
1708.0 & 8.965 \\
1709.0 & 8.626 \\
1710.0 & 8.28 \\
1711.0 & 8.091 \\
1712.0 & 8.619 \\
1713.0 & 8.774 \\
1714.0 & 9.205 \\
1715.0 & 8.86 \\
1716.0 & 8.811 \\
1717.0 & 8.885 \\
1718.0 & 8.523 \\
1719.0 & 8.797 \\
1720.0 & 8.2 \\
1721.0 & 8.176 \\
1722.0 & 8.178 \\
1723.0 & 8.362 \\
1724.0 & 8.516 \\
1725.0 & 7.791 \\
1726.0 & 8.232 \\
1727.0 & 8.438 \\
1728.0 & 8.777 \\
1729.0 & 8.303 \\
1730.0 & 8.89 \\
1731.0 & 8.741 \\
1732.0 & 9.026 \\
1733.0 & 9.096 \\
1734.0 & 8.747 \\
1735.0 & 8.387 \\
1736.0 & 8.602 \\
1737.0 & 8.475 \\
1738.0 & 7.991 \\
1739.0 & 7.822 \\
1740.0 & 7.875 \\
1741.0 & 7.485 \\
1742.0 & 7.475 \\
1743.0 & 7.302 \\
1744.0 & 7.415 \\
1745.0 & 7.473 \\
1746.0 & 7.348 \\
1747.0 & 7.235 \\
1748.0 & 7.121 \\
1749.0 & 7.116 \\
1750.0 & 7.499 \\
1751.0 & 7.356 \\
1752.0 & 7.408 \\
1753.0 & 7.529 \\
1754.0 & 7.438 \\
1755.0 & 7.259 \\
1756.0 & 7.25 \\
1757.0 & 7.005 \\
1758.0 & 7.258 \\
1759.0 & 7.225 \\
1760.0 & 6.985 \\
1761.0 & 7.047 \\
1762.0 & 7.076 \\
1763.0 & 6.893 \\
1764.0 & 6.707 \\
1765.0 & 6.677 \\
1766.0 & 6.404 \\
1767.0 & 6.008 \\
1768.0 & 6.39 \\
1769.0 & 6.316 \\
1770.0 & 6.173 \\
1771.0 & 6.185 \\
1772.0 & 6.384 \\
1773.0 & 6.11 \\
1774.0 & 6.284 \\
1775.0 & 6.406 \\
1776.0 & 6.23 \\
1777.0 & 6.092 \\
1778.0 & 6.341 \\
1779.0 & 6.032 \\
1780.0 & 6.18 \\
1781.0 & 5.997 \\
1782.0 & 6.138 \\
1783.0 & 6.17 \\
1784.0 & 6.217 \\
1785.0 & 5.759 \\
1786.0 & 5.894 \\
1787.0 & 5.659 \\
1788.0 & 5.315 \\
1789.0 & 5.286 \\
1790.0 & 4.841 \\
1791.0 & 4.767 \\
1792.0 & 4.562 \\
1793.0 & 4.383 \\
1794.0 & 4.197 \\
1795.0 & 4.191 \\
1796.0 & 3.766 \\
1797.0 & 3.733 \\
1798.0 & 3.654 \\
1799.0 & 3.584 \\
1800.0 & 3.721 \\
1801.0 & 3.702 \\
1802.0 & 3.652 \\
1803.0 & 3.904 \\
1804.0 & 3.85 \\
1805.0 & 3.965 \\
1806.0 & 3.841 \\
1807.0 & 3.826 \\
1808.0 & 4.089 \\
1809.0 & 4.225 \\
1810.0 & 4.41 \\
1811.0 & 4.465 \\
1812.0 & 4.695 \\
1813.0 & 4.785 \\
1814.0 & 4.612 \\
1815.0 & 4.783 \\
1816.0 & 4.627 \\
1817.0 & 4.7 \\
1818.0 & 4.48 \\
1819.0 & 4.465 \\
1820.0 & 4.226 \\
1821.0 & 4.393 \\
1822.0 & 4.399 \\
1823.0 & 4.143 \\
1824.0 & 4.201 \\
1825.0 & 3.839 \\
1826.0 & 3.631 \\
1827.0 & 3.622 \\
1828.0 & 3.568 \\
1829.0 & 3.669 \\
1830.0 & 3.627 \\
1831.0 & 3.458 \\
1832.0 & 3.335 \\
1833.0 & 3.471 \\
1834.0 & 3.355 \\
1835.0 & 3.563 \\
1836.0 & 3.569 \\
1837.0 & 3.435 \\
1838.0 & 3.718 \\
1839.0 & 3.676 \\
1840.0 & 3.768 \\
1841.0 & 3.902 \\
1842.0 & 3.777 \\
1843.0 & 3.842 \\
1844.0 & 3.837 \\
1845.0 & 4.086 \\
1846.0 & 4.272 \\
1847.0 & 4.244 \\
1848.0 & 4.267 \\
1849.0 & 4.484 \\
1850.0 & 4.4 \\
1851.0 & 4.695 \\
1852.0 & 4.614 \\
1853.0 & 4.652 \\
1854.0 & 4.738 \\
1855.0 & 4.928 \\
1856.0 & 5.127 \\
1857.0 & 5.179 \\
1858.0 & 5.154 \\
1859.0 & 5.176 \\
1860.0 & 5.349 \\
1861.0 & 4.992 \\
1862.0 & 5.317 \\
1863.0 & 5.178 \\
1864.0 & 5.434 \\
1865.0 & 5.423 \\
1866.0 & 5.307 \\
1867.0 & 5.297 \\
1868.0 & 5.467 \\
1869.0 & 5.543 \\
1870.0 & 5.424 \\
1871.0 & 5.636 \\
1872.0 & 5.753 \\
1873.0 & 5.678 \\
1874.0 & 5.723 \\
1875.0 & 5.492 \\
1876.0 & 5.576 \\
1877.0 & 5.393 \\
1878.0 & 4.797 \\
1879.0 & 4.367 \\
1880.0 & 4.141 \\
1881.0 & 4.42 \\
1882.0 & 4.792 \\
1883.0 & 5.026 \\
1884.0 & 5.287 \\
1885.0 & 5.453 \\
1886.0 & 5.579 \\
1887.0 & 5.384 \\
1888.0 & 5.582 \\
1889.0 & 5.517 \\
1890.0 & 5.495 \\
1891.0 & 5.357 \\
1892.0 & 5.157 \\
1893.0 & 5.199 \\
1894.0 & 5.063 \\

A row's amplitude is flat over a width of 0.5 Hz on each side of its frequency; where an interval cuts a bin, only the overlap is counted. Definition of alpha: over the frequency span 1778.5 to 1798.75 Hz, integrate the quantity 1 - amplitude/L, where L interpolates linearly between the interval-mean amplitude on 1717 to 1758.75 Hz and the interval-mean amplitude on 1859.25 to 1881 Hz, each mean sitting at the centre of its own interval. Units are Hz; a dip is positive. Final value 5.3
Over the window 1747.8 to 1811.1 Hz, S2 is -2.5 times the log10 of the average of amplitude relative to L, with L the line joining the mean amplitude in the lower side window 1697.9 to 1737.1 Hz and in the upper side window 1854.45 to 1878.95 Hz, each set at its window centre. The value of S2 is 0.27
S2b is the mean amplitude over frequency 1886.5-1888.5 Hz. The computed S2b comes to 5.48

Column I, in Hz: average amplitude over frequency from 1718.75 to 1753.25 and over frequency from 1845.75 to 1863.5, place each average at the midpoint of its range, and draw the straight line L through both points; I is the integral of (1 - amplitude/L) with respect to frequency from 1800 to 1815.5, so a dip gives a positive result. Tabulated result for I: 4.9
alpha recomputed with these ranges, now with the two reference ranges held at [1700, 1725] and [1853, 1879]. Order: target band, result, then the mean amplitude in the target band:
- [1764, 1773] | 1.2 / 6.33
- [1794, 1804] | 4.3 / 3.79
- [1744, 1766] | 1.3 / 7.17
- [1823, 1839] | 6.4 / 3.62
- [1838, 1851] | 3.8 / 4.06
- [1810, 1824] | 4.0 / 4.51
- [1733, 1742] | -0.2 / 8.19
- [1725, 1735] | -0.6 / 8.63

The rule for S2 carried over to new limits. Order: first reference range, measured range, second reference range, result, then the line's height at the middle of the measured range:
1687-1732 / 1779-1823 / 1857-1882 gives 0.39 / 6.6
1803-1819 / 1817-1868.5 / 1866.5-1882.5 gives 0.11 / 4.78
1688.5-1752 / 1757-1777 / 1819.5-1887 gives 0.06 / 6.94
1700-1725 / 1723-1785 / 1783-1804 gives -0.12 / 6.49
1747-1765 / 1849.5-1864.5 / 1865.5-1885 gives 0.11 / 5.52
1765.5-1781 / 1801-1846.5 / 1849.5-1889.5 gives 0.38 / 5.68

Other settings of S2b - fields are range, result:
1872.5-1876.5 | 5.62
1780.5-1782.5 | 6.07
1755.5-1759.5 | 7.18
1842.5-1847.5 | 4.06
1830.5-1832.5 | 3.4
